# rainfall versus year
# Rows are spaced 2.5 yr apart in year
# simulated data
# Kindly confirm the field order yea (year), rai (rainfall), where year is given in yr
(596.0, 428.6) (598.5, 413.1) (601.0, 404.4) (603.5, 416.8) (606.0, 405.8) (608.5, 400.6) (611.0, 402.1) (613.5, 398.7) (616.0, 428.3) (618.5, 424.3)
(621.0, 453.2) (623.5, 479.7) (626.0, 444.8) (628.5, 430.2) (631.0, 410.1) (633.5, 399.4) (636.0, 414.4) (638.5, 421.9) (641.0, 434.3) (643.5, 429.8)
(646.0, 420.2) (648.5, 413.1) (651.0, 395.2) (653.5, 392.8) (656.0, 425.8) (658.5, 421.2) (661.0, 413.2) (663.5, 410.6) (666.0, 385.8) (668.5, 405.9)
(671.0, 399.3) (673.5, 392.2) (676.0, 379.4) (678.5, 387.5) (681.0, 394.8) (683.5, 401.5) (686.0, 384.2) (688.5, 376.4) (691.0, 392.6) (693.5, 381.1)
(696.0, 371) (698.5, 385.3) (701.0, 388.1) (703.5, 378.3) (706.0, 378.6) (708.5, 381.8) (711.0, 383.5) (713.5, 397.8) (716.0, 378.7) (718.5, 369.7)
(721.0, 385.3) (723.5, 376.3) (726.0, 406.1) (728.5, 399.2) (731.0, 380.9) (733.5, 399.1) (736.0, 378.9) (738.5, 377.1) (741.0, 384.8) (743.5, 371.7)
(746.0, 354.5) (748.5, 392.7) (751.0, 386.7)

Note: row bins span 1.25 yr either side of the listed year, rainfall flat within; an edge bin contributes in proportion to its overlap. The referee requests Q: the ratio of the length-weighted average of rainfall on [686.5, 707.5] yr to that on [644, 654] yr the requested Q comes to 0.9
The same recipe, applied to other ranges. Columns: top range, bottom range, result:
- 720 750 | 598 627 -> 0.91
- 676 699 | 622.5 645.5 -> 0.90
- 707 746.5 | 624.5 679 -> 0.93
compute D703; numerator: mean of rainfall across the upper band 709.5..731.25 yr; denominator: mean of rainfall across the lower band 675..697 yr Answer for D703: 1.00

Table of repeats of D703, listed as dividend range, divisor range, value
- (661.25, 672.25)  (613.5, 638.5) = 0.94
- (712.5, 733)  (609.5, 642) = 0.91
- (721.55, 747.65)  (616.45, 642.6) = 0.89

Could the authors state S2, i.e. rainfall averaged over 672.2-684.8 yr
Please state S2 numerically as 391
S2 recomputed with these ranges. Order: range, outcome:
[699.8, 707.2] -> 382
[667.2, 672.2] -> 402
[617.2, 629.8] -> 446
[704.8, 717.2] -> 384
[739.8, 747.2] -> 370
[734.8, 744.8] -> 378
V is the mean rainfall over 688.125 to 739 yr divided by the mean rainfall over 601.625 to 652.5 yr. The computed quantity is 0.91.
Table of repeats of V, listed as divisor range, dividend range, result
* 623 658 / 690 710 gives 0.91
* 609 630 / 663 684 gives 0.91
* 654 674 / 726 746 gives 0.94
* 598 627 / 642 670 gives 0.97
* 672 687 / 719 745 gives 0.99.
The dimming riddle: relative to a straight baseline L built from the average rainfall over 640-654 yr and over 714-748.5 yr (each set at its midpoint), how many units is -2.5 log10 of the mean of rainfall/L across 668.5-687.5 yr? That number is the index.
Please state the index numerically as 0.030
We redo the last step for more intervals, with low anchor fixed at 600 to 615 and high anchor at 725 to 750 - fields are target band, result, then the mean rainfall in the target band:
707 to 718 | 0.011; 384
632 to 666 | -0.041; 414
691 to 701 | 0.025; 382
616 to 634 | -0.086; 436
